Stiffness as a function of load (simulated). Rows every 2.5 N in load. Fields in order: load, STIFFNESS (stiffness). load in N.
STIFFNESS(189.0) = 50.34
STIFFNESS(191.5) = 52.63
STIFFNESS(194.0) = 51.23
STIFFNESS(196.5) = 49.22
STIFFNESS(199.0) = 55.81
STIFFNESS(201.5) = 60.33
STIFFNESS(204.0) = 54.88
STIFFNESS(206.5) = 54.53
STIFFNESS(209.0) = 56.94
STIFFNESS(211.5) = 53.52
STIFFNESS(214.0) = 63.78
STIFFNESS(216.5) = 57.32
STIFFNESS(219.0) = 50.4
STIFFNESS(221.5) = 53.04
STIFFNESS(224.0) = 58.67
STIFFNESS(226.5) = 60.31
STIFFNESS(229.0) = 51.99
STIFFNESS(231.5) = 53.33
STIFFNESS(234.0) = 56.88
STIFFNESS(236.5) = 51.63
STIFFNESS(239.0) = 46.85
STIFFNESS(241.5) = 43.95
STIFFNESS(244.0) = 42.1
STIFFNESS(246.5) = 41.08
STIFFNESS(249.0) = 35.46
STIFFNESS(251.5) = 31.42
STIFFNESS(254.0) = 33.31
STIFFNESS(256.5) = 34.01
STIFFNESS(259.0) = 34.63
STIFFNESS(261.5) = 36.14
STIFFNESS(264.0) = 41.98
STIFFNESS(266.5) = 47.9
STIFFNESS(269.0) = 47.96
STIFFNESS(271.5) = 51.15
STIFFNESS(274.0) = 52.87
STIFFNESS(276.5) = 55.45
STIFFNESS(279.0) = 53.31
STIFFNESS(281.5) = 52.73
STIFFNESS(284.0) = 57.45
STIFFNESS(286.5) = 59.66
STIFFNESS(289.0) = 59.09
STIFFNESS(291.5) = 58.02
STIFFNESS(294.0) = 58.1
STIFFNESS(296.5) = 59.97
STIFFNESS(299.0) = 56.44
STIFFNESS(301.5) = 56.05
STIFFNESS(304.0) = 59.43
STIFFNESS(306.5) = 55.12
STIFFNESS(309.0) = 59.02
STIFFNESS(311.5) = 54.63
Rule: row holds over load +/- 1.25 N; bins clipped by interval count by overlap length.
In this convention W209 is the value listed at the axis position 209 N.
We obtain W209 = 56.94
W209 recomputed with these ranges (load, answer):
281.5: 52.73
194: 51.23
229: 51.99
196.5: 49.22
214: 63.78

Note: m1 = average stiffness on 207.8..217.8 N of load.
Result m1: 57.9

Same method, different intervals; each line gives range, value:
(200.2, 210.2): 56.7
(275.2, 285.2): 54.7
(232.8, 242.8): 49.8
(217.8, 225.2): 54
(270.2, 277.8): 53.1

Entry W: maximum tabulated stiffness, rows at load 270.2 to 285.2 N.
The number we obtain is 57.45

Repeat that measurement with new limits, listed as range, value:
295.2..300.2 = 59.97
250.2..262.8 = 36.14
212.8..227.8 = 63.78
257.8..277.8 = 55.45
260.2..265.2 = 41.98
